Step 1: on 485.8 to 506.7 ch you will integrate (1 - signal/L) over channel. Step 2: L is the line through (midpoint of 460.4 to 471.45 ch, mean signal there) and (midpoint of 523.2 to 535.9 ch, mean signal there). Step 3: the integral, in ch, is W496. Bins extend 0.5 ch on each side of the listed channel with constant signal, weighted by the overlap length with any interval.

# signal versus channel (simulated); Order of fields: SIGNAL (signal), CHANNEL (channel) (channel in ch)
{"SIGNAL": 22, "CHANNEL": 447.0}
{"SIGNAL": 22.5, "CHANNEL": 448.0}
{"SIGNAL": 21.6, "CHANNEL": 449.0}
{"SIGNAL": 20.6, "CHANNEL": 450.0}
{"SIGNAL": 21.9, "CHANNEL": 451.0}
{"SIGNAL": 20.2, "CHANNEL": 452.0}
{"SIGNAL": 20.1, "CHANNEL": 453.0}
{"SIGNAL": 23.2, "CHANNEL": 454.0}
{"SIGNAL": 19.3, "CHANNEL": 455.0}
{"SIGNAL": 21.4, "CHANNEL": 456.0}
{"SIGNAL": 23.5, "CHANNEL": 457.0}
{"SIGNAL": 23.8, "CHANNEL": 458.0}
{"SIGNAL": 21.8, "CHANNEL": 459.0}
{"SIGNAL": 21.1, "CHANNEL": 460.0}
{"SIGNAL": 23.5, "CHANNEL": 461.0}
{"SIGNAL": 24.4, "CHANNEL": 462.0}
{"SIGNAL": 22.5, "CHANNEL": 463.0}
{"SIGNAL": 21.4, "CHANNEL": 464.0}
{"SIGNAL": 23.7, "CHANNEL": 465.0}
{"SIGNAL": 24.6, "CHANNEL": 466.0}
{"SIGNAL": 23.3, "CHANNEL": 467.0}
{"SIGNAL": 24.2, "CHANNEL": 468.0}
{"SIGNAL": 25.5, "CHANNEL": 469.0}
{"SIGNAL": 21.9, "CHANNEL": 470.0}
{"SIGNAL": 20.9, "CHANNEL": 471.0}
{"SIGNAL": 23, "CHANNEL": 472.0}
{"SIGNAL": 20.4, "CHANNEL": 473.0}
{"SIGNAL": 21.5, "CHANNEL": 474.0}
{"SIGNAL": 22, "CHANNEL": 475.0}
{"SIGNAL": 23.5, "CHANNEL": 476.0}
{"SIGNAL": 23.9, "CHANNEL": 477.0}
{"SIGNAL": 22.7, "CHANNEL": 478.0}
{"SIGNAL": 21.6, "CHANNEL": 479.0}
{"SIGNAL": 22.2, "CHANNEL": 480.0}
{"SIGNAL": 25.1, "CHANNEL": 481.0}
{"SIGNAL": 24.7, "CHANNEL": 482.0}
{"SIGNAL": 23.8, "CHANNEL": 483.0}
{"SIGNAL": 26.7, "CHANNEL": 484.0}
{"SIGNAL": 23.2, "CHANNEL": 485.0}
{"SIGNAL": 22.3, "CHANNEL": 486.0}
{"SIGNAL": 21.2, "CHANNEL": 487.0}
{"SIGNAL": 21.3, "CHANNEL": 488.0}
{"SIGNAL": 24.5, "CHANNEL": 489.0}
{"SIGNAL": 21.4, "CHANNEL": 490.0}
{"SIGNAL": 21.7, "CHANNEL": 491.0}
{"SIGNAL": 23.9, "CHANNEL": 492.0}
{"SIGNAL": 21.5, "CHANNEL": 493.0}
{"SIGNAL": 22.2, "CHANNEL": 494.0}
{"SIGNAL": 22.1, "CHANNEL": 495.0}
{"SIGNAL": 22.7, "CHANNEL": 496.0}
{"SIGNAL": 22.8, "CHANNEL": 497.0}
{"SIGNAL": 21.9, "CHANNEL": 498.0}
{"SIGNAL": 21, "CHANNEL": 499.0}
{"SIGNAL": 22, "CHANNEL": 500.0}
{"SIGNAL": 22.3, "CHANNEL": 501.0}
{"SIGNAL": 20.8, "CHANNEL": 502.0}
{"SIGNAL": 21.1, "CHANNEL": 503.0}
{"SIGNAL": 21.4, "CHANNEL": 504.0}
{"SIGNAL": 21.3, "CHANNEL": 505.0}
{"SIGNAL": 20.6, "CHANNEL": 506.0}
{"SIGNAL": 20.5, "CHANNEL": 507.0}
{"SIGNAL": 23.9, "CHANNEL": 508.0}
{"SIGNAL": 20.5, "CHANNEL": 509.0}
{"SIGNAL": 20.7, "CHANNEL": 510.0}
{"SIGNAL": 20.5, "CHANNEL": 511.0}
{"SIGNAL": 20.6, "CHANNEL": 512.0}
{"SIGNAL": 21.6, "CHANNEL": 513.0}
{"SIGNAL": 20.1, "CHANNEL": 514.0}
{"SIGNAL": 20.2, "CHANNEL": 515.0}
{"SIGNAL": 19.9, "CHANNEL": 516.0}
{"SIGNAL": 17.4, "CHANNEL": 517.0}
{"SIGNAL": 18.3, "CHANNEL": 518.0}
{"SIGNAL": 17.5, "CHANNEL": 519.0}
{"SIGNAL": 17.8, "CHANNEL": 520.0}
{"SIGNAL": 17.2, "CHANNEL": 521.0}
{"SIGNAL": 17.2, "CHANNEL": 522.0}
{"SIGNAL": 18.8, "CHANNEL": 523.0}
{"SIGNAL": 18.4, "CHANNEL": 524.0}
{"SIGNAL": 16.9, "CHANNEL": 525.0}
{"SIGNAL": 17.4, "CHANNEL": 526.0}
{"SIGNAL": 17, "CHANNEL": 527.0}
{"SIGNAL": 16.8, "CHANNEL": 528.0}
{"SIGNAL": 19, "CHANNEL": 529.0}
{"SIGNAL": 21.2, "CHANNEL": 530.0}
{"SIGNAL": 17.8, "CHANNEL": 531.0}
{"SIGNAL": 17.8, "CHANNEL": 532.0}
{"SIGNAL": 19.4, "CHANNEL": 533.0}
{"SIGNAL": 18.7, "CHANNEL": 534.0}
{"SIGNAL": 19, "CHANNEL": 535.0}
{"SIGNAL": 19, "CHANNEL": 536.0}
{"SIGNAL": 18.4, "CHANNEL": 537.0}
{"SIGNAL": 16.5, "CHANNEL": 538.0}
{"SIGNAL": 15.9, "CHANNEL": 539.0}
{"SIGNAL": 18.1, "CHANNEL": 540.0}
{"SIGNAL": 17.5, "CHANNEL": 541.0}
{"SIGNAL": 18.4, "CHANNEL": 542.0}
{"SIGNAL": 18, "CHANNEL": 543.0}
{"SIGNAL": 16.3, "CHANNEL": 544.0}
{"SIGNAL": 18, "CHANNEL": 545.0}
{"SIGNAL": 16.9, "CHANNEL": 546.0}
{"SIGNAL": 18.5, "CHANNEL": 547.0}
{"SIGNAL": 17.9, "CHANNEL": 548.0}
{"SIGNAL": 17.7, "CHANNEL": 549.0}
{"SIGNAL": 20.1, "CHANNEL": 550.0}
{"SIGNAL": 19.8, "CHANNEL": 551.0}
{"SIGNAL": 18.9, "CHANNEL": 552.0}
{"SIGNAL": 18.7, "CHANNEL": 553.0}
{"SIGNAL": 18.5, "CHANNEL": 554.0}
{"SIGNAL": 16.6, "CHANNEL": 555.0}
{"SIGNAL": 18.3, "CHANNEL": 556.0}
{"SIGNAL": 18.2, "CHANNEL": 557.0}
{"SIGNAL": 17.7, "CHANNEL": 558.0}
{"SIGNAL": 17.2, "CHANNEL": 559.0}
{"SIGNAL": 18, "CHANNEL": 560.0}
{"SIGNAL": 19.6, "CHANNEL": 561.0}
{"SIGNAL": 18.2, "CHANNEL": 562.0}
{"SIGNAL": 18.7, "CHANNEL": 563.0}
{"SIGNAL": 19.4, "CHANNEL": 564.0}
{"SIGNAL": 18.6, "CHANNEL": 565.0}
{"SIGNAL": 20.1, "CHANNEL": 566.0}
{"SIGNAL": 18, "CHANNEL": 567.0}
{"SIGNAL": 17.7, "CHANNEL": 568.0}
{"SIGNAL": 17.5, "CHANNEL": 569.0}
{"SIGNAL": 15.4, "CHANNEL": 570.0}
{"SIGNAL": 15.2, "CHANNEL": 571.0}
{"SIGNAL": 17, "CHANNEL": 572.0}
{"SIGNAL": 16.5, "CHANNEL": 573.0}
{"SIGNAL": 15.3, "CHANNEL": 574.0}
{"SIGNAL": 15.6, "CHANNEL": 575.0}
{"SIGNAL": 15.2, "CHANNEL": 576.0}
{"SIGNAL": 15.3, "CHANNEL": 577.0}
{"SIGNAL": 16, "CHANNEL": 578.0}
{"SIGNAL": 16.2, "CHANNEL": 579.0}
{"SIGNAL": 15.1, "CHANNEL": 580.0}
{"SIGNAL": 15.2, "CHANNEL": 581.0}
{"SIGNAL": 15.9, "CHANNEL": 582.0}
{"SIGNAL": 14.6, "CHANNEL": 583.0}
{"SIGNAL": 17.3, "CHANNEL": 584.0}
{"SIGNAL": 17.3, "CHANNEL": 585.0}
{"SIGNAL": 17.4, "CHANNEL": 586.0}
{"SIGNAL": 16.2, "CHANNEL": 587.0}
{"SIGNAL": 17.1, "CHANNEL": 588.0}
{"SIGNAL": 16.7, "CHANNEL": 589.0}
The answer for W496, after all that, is -1.0 ch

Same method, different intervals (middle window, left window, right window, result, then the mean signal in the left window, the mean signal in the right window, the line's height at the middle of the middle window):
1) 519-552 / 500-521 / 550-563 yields 2.1 ch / 20.3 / 18.4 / 19.3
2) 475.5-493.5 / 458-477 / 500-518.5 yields -0.9 ch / 22.8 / 20.7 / 21.9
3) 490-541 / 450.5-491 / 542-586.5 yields 1.0 ch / 22.7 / 17.4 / 20.1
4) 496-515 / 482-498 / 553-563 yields 0.4 ch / 22.8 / 18.1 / 21.7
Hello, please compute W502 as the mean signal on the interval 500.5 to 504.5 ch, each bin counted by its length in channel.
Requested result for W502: 21.4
